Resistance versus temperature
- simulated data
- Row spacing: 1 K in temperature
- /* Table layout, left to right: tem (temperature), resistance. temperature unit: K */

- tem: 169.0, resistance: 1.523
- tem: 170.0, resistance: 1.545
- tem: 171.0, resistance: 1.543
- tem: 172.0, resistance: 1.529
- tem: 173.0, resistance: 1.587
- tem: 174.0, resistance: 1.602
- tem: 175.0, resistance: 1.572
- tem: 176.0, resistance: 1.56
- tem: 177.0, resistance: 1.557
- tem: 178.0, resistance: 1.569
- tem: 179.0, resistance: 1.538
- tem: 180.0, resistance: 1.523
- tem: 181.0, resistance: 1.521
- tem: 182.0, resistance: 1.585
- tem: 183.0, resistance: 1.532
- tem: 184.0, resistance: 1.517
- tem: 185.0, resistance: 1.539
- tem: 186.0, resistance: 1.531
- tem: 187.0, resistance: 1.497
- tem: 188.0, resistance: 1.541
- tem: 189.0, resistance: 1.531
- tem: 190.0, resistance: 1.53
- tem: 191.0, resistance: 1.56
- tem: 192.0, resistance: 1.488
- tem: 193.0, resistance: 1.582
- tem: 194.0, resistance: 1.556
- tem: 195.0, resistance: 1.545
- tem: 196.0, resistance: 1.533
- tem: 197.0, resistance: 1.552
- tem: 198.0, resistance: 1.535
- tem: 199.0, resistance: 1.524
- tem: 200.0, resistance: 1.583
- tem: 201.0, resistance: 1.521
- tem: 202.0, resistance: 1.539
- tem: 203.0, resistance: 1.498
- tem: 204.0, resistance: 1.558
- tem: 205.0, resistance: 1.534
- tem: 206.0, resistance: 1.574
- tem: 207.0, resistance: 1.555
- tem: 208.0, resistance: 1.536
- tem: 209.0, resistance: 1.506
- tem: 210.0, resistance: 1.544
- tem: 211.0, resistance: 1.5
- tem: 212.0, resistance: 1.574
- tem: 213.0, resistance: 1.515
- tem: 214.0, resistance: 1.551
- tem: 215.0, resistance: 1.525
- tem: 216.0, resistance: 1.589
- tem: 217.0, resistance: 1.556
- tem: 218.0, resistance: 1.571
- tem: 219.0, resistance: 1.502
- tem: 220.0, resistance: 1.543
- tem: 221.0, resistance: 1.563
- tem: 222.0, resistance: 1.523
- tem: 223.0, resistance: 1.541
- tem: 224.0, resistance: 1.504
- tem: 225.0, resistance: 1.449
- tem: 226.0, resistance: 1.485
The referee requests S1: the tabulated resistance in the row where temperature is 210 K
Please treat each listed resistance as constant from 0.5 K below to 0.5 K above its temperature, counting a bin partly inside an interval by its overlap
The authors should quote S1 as 1.544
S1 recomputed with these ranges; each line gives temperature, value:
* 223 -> 1.541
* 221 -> 1.563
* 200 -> 1.583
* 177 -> 1.557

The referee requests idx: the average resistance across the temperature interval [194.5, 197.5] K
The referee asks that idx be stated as 1.54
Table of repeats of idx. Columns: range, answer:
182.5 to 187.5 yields 1.52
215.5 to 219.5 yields 1.55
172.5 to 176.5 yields 1.58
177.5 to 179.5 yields 1.55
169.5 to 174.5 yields 1.56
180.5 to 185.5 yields 1.54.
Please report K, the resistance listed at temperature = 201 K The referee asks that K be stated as 1.521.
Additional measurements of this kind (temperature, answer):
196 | 1.533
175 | 1.572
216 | 1.589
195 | 1.545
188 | 1.541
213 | 1.515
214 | 1.551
